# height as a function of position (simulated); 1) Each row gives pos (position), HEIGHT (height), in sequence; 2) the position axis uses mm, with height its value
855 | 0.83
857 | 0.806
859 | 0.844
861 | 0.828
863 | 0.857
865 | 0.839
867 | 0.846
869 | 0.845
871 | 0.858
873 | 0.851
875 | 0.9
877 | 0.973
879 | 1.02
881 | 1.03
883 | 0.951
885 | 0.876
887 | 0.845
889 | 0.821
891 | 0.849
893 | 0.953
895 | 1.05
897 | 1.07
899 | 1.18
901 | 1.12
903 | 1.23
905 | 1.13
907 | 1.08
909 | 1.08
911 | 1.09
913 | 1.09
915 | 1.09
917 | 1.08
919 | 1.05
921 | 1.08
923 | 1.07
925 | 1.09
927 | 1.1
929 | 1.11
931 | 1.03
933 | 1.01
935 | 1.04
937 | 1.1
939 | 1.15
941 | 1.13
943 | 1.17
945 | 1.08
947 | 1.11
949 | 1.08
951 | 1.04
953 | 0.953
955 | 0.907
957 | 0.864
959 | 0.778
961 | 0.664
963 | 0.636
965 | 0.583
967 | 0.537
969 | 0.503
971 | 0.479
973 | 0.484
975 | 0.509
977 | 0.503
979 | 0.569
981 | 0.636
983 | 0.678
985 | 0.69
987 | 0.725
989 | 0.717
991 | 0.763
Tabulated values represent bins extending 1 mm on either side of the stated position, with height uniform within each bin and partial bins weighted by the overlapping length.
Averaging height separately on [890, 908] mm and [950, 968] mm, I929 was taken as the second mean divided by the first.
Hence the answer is 0.7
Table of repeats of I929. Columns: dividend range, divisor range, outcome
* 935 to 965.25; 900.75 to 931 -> 0.88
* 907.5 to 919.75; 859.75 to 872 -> 1.28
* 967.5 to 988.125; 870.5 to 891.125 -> 0.63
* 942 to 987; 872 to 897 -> 0.80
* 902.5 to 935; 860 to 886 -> 1.21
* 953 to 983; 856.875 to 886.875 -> 0.71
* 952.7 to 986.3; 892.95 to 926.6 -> 0.58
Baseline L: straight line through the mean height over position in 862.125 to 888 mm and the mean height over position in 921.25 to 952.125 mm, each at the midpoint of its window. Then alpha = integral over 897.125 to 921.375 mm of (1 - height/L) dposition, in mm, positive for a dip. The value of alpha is -2.55 mm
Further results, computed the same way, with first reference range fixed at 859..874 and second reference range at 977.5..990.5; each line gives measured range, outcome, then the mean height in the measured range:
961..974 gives 2.7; 0.547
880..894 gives -1.5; 0.904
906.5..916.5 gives -4.0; 1.09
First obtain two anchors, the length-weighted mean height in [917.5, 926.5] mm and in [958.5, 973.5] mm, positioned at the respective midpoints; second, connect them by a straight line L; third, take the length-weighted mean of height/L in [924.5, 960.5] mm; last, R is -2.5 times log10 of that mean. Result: -0.23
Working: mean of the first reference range 1.07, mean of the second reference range 0.58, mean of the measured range 1.04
